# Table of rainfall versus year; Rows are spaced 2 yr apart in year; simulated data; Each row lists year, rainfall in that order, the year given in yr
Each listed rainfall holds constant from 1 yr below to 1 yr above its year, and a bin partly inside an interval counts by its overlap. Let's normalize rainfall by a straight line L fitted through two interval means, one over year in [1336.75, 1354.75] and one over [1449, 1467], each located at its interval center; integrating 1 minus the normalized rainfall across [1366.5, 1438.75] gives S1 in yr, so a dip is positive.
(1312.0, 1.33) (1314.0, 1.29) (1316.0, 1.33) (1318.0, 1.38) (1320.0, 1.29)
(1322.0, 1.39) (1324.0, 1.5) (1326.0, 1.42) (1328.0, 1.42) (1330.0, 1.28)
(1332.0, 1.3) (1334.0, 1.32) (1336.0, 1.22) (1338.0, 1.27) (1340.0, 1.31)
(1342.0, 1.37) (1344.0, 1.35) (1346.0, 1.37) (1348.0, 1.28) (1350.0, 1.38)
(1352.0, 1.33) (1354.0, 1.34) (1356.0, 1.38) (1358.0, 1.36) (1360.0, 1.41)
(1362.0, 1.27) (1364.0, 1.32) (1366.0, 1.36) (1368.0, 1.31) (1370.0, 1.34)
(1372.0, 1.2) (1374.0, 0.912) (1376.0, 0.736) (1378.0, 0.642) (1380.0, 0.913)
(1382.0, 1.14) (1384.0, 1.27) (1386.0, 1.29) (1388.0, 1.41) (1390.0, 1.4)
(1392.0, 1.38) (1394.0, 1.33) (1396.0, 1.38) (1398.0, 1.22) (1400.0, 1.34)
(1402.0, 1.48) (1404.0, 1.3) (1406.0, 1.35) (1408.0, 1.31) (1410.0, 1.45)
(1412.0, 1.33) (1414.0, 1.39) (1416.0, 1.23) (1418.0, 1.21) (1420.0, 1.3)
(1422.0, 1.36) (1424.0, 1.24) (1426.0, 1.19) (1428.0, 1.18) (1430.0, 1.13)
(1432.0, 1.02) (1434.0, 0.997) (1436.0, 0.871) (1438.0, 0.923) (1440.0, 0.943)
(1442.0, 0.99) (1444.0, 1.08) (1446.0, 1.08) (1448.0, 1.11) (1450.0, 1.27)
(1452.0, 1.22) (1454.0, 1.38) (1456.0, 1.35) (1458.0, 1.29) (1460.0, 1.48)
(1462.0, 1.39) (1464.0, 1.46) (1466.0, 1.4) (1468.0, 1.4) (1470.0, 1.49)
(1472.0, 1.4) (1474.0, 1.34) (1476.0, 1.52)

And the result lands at 7.3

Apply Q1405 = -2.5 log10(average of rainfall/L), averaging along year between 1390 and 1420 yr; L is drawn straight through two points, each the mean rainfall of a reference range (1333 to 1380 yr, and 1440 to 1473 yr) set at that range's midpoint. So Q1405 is -0.06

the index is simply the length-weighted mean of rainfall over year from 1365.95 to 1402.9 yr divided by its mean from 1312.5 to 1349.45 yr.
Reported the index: 0.90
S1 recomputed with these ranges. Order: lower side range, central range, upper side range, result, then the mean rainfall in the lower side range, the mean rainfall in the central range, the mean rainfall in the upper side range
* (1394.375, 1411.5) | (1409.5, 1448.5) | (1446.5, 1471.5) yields 5.9 yr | 1.35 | 1.15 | 1.35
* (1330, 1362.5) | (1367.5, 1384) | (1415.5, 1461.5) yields 3.2 yr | 1.33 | 1.03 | 1.17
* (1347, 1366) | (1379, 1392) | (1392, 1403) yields 1.0 yr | 1.34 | 1.25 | 1.35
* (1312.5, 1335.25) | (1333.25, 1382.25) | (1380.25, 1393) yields 3.2 yr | 1.35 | 1.23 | 1.29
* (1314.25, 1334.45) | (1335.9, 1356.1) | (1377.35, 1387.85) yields -1.1 yr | 1.36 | 1.33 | 1.09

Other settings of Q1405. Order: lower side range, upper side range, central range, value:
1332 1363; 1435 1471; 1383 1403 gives -0.05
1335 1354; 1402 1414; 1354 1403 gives 0.08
